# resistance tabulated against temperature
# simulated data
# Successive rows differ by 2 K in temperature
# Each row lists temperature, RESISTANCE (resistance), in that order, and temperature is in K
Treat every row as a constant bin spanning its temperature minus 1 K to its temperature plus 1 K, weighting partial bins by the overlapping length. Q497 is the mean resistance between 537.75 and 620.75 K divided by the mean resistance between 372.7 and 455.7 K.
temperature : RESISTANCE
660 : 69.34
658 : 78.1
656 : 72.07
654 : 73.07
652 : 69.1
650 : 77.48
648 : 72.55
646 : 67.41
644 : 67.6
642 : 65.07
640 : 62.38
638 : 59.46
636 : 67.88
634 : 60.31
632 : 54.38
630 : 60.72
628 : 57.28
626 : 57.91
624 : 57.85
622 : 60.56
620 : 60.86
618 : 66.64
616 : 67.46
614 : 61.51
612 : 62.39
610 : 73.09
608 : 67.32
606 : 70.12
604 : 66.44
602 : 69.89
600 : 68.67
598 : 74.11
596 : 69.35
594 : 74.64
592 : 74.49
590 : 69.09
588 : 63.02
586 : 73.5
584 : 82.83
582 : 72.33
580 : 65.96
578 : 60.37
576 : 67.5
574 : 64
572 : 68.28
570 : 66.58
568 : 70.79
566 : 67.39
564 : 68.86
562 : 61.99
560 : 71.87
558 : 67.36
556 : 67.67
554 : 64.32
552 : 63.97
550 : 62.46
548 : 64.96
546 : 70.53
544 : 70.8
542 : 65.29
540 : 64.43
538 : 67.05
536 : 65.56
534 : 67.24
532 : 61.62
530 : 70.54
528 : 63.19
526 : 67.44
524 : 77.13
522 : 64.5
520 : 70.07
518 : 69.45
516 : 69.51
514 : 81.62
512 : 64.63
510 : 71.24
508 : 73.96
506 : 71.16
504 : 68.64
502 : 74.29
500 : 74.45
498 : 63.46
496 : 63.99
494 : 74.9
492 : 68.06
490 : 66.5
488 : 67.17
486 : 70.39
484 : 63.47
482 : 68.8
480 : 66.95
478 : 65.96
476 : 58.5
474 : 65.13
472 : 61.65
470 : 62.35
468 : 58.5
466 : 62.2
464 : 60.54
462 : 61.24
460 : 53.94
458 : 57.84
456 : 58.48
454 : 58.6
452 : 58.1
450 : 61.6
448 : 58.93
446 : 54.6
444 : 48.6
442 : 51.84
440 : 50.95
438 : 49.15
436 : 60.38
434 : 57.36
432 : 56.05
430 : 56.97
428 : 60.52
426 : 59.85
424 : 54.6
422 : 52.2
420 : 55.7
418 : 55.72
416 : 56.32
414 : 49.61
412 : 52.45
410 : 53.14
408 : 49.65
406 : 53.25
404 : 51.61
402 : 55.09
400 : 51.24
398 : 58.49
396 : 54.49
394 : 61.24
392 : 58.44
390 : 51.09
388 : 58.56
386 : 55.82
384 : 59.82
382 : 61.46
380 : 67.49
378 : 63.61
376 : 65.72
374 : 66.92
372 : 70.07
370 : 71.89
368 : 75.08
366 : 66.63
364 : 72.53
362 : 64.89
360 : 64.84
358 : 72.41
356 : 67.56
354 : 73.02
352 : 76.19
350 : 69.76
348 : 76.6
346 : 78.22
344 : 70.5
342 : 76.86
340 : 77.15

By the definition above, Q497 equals 1.20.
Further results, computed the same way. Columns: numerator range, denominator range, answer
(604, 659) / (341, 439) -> 1.06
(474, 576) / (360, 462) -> 1.16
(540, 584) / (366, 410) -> 1.12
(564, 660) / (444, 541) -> 1.03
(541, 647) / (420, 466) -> 1.17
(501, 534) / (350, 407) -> 1.10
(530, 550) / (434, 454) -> 1.20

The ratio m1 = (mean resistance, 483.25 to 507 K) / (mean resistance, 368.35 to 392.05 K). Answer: 1.09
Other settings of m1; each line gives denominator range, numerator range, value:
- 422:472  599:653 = 1.13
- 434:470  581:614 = 1.24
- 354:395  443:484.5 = 0.93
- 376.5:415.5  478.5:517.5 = 1.24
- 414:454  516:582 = 1.20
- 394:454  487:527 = 1.28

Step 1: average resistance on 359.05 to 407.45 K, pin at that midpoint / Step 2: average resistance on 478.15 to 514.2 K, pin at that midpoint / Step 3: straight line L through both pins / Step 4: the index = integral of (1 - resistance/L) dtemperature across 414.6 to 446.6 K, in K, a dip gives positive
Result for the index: 4.8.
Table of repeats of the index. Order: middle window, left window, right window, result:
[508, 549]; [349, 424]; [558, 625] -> -1.69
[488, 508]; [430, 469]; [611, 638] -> -4.00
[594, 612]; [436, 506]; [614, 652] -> -1.81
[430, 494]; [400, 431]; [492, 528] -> 2.05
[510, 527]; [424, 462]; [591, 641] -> -2.94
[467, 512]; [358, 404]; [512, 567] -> -0.81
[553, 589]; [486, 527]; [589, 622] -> 0.45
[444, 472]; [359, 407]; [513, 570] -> 2.53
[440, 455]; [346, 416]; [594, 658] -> 1.84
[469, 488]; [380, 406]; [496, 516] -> 0.74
